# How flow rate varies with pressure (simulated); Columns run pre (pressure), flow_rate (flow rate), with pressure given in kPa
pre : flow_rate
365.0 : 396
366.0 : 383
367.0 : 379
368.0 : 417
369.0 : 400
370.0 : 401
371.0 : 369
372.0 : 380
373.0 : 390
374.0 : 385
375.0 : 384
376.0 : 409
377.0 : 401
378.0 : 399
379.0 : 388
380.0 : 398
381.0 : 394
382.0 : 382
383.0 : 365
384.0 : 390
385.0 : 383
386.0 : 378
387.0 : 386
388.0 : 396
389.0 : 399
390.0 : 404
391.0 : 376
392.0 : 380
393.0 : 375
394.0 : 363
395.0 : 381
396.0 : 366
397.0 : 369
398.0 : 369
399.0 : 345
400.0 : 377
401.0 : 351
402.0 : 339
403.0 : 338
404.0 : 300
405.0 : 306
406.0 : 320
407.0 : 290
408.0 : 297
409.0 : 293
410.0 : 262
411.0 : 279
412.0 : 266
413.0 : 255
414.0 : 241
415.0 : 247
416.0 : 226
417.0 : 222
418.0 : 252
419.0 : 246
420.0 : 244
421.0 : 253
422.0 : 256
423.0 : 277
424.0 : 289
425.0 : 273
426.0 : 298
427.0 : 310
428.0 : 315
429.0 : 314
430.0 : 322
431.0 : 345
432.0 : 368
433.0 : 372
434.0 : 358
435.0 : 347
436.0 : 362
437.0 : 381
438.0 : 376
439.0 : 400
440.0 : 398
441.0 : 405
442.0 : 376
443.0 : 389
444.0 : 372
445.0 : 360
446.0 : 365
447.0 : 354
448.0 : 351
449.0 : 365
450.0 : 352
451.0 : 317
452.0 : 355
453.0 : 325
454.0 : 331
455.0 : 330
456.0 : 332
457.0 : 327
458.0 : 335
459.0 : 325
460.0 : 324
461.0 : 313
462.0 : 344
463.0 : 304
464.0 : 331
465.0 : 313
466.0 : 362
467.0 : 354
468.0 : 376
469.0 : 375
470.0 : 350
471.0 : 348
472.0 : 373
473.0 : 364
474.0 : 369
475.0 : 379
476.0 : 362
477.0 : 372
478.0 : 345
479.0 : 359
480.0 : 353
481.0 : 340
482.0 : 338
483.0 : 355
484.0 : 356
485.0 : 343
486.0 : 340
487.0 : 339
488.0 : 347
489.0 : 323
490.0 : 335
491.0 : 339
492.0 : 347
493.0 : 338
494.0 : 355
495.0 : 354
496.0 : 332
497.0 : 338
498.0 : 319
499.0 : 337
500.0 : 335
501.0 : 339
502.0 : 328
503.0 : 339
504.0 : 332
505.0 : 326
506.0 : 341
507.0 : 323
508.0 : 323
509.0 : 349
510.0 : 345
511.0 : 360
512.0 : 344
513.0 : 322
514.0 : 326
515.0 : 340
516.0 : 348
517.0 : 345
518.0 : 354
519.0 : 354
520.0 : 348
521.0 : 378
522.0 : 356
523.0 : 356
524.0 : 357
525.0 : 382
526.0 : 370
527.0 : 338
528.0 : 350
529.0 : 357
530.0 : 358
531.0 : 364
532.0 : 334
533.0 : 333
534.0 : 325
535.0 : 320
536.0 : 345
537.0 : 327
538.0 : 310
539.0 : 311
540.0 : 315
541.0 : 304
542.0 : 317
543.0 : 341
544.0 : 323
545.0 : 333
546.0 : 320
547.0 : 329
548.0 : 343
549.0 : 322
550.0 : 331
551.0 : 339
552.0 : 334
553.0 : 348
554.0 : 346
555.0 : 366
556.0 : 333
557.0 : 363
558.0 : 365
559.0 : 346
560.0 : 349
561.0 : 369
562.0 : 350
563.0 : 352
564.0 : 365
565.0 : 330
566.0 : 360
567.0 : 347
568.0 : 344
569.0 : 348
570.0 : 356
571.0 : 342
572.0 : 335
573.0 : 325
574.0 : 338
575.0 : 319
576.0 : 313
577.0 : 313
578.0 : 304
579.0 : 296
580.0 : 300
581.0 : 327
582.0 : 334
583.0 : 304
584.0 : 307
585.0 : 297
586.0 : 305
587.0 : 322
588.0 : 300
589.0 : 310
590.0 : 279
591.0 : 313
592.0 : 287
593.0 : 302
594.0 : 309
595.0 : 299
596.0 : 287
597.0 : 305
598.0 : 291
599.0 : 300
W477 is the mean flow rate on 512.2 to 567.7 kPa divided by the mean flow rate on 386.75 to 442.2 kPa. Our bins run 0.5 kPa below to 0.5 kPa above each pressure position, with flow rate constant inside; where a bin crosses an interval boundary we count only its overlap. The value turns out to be 1.05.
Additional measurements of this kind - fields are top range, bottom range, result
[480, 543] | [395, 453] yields 1.05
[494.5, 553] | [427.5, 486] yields 0.96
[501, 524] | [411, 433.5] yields 1.22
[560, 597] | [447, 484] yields 0.93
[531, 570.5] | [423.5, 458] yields 0.97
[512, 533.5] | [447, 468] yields 1.04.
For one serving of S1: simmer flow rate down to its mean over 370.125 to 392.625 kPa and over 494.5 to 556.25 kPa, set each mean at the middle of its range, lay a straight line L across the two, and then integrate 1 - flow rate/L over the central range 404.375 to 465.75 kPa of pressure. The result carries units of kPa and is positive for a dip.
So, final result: 8.3 kPa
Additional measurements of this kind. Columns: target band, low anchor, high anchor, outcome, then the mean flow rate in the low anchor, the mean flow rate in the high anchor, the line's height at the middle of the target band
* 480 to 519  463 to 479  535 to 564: 1.1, 357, 337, 349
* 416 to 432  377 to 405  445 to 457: 3.3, 373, 343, 357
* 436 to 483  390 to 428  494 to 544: -4.8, 305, 340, 321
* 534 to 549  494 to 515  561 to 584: 0.4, 336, 332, 334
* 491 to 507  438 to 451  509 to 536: 0.8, 372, 349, 356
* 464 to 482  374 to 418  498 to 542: -0.8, 343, 340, 341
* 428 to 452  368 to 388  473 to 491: 0.3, 389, 350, 366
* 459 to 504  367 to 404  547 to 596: 1.1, 380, 328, 353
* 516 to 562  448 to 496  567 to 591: -2.0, 345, 319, 328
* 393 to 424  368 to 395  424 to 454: 6.1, 388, 351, 371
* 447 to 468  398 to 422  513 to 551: -2.0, 286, 339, 307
